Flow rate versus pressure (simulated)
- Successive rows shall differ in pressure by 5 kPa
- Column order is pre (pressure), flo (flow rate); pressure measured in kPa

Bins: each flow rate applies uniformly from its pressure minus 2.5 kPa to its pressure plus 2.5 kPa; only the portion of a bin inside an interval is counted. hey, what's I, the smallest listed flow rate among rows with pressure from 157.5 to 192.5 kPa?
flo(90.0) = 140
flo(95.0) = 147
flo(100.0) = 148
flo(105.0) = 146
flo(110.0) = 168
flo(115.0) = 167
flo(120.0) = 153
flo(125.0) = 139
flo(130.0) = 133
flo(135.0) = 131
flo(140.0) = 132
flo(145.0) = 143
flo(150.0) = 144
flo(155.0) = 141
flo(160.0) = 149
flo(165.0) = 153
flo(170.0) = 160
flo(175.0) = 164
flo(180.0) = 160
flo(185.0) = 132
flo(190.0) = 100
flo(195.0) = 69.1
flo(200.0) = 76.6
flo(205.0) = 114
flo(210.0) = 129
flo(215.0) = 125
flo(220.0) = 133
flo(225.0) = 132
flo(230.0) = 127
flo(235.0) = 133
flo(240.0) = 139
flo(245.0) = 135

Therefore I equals 100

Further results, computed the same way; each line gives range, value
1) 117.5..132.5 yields 133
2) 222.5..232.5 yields 127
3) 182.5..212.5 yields 69.1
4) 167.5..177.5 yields 160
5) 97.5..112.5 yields 146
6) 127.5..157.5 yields 131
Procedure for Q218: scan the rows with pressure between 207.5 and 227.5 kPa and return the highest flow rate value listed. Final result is 133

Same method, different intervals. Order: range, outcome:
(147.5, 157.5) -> 144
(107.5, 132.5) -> 168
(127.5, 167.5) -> 153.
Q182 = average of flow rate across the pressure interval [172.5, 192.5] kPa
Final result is 139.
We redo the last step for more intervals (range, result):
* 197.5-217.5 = 111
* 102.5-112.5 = 157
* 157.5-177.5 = 156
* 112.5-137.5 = 145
